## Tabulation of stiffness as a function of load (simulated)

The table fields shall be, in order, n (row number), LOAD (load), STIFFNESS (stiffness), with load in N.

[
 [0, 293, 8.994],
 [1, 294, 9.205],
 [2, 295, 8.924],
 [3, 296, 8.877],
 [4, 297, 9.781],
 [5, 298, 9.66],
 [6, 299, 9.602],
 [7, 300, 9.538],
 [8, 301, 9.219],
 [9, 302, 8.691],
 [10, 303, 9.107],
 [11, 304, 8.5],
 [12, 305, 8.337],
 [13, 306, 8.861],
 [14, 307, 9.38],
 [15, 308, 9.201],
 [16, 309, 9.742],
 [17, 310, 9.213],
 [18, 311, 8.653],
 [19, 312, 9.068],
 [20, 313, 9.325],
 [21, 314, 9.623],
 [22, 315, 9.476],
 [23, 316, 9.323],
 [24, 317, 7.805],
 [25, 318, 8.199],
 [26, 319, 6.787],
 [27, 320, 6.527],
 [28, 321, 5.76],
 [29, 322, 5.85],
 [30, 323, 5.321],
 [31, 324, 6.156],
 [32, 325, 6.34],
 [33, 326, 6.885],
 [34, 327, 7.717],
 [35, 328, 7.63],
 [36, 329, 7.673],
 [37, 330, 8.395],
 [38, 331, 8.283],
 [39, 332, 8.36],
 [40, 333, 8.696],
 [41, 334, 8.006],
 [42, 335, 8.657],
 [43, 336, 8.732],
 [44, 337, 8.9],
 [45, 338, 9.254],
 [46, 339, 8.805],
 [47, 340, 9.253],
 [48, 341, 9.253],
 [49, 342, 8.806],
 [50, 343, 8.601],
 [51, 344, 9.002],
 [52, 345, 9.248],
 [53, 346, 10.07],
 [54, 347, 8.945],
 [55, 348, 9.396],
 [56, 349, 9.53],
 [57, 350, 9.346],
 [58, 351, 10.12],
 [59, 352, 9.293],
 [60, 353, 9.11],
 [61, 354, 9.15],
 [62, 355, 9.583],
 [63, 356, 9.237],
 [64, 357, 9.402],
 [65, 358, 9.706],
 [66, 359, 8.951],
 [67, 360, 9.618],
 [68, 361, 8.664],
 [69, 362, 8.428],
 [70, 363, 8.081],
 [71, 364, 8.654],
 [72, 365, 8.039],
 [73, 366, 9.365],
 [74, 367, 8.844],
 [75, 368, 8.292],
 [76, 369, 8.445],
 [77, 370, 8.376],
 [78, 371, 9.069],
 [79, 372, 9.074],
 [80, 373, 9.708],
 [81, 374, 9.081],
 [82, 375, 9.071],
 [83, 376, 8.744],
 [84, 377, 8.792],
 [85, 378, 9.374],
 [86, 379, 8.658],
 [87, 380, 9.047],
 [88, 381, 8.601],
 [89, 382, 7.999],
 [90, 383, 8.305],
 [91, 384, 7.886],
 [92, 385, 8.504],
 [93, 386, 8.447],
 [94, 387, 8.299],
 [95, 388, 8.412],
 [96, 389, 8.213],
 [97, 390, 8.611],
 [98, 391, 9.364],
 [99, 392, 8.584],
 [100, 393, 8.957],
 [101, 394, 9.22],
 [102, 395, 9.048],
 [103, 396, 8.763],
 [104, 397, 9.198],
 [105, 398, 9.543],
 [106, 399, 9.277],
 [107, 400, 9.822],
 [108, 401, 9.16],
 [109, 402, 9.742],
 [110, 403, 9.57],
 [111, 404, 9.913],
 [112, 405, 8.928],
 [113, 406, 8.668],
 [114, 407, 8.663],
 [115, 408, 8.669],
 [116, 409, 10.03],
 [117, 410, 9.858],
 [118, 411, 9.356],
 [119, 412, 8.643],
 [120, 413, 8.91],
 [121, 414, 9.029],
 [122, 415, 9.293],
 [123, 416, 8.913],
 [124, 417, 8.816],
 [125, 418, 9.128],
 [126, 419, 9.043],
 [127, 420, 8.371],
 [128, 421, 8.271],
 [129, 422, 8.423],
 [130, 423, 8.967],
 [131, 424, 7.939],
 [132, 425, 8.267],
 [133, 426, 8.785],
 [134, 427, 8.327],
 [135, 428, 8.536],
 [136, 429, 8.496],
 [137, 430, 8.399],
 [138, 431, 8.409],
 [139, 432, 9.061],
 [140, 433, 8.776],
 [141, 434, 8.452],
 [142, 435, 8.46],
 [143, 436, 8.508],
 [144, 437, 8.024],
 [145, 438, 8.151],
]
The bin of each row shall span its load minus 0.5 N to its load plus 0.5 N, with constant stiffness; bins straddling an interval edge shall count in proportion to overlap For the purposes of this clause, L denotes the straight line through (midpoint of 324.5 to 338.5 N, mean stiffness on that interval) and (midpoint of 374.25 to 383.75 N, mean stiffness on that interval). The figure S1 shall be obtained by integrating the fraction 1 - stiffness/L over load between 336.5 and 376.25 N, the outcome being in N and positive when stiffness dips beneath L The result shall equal -3.02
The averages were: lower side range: 8.11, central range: 9.06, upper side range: 8.72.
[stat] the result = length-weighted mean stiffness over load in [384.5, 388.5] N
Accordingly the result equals 8.42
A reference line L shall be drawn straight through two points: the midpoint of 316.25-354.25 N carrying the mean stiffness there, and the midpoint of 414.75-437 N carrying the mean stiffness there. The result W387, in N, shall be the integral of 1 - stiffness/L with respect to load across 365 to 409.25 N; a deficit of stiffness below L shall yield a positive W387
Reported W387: -2.3 N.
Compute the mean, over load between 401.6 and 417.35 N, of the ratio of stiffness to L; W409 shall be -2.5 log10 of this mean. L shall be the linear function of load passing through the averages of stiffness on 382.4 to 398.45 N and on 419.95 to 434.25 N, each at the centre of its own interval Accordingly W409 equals -0.07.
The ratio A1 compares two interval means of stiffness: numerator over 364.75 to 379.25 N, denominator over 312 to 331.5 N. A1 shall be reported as 1.17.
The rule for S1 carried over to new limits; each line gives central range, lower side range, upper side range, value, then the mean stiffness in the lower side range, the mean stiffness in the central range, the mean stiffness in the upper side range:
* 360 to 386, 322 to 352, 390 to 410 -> 0.5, 8.43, 8.7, 9.22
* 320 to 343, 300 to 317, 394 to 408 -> 3.2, 9.08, 7.84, 9.23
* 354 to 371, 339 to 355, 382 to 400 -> 0.4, 9.27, 8.87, 8.75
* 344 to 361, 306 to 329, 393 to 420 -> -2.0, 7.92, 9.38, 9.18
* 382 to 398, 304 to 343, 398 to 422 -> 0.5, 8.23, 8.66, 9.13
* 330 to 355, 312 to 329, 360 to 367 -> -3.0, 7.48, 9.03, 8.64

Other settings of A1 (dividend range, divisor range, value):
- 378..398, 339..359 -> 0.93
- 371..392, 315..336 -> 1.16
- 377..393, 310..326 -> 1.12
